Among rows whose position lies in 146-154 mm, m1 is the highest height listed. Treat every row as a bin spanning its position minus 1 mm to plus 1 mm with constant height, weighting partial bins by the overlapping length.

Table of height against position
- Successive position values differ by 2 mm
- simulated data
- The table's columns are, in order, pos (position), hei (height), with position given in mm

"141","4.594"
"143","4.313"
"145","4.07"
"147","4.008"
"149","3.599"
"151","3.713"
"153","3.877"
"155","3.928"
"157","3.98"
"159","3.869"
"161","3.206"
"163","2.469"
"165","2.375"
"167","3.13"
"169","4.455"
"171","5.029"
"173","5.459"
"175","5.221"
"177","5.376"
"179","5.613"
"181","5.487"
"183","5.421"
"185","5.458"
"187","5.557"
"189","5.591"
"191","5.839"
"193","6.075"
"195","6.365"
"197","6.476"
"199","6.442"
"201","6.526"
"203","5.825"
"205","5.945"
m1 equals 4.008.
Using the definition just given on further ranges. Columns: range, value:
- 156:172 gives 5.029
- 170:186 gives 5.613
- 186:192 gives 5.839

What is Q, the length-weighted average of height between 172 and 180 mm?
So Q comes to 5.42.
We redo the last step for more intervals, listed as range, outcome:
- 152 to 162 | 3.77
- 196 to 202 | 6.48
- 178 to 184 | 5.51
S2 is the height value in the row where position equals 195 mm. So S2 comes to 6.365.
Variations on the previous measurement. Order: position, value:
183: 5.421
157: 3.98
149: 3.599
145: 4.07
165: 2.375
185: 5.458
